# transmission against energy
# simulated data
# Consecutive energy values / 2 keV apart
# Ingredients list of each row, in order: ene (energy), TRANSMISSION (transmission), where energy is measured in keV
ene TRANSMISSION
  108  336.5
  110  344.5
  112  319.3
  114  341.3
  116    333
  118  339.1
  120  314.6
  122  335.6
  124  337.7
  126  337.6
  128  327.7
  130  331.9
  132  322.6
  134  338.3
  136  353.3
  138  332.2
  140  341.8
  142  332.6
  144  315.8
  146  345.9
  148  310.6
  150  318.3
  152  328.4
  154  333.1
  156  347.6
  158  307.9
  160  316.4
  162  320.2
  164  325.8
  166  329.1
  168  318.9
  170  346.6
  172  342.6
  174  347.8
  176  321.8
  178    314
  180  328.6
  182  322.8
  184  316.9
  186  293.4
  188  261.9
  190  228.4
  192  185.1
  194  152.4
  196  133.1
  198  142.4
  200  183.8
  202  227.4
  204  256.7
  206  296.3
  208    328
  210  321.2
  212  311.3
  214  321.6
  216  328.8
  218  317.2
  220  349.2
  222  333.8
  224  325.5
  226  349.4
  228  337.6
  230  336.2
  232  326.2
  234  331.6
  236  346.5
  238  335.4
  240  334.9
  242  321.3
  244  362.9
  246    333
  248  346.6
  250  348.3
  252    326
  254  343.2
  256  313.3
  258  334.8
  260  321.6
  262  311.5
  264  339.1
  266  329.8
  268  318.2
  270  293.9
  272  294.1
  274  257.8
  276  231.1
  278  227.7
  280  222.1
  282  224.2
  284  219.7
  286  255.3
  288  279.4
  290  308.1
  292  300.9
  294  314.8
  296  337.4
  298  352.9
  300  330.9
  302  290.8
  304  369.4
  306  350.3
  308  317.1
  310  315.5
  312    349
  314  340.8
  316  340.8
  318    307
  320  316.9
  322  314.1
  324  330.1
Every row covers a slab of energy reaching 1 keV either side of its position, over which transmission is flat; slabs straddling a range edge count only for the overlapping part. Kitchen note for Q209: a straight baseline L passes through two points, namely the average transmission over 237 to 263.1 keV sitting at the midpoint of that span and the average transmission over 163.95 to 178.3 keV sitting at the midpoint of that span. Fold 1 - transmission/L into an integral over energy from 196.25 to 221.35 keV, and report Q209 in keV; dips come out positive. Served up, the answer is 4.1 keV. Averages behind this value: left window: 332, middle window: 278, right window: 333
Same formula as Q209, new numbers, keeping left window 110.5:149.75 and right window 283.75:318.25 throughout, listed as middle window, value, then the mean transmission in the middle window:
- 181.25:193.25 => 2.30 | 265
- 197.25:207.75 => 3.06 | 231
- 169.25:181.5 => -0.17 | 333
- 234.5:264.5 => -1.15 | 334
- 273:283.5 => 2.88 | 232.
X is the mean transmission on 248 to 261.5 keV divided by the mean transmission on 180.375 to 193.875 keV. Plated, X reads 1.26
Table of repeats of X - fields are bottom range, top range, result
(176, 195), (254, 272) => 1.19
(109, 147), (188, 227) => 0.80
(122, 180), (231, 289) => 0.92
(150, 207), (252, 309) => 1.06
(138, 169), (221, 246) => 1.03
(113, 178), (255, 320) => 0.92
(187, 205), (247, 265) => 1.68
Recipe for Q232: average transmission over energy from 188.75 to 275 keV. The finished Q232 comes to 301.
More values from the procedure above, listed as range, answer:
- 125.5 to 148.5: 333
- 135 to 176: 331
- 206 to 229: 328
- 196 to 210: 237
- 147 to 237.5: 301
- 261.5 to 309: 295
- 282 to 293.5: 270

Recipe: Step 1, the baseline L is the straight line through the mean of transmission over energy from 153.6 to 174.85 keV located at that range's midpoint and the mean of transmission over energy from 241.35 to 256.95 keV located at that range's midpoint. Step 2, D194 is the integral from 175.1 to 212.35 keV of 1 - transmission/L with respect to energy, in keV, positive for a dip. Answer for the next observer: 8.3 keV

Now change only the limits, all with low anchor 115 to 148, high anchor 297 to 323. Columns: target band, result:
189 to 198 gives 4.4 keV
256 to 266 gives 0.2 keV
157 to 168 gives 0.4 keV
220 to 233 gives -0.2 keV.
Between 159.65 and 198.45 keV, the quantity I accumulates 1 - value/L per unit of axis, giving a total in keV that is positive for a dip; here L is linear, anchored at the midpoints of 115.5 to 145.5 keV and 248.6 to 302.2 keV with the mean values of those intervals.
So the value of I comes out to 4.58 keV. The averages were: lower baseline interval 333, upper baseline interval 298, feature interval 284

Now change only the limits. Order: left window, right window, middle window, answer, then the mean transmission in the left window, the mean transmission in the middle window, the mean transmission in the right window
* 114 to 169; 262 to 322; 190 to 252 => 3.4 keV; 330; 297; 302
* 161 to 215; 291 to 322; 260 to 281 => 2.0 keV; 281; 284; 328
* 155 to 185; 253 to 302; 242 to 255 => -1.7 keV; 327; 342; 294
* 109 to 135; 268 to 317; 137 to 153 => 0.0 keV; 333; 328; 297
